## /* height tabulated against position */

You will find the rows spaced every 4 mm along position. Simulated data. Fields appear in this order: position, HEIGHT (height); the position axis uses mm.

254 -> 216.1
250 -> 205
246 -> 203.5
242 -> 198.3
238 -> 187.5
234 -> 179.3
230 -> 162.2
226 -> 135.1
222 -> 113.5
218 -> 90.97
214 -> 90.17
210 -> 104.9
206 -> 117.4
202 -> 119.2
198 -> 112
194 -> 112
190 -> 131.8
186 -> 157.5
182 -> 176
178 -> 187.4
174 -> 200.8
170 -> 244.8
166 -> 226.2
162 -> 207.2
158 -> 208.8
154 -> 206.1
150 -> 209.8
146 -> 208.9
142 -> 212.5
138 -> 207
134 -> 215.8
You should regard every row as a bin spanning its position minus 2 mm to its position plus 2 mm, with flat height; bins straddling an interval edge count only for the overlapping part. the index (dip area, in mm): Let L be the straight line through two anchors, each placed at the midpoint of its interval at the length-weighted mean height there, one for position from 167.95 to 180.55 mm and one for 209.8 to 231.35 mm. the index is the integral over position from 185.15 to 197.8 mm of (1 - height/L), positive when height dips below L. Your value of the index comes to 3.4 mm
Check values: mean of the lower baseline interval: 210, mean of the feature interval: 129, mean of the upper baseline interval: 116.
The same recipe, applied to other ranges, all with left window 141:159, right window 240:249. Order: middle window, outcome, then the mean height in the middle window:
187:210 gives 9.66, 119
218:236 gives 5.46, 141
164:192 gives 2.39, 189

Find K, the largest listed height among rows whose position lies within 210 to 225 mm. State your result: 113.5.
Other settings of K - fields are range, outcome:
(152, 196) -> 244.8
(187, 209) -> 131.8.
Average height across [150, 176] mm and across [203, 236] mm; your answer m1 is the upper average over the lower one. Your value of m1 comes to 0.6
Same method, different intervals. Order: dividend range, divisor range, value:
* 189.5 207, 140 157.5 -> 0.56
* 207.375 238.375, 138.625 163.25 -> 0.62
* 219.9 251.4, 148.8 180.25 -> 0.82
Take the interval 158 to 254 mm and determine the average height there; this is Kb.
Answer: 161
